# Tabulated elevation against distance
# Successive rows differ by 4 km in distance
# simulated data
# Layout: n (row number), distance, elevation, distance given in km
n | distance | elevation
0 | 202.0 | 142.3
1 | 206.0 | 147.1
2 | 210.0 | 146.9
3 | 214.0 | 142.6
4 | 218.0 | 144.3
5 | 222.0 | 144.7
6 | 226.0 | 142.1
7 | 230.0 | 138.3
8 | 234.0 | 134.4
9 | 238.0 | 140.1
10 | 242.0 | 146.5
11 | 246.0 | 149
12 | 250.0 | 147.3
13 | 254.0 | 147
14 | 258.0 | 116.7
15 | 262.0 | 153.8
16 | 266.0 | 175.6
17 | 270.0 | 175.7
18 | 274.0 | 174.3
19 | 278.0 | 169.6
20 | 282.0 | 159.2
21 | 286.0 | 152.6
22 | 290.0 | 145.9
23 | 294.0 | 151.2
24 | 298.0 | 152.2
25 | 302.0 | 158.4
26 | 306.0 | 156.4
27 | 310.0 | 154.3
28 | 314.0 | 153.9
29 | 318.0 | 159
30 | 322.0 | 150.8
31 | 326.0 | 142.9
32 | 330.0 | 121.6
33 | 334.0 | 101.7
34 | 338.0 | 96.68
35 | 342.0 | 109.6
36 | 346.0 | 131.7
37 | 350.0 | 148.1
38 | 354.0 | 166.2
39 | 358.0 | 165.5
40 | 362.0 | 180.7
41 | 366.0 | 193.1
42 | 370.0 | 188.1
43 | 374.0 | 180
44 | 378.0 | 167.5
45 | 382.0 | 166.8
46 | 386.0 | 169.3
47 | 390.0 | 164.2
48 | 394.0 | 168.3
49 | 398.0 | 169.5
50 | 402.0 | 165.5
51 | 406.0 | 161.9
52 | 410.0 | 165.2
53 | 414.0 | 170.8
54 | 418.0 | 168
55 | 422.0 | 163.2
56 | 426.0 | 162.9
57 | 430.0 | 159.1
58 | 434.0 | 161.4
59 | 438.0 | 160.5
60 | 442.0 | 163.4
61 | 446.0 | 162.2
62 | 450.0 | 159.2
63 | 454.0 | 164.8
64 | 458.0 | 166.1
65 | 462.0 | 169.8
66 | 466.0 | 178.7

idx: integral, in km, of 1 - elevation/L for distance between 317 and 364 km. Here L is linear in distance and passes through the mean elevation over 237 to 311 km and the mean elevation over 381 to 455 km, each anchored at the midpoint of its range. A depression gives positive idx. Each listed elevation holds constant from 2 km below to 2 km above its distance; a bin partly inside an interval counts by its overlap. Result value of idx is 5.88 km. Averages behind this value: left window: 154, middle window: 139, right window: 165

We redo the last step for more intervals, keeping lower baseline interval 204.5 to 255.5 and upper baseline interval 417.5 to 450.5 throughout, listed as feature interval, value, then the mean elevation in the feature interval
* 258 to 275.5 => -1.96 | 164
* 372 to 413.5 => -2.50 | 168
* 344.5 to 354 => 0.53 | 146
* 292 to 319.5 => -0.80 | 155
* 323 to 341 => 4.19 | 117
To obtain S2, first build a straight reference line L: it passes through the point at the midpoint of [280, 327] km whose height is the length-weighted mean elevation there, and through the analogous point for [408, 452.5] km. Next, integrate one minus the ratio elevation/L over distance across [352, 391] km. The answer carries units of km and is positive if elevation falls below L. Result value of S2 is -3.9 km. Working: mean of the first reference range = 153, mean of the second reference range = 163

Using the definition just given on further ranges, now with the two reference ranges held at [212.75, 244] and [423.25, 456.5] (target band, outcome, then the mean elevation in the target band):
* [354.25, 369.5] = -2.44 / 179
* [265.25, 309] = -3.95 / 160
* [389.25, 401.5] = -0.77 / 167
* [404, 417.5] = -0.61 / 166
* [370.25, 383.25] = -1.52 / 174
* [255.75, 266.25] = 0.04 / 144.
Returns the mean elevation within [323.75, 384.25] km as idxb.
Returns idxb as 151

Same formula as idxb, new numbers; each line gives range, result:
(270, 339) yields 149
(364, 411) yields 172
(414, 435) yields 164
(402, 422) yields 166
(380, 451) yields 165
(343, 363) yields 155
